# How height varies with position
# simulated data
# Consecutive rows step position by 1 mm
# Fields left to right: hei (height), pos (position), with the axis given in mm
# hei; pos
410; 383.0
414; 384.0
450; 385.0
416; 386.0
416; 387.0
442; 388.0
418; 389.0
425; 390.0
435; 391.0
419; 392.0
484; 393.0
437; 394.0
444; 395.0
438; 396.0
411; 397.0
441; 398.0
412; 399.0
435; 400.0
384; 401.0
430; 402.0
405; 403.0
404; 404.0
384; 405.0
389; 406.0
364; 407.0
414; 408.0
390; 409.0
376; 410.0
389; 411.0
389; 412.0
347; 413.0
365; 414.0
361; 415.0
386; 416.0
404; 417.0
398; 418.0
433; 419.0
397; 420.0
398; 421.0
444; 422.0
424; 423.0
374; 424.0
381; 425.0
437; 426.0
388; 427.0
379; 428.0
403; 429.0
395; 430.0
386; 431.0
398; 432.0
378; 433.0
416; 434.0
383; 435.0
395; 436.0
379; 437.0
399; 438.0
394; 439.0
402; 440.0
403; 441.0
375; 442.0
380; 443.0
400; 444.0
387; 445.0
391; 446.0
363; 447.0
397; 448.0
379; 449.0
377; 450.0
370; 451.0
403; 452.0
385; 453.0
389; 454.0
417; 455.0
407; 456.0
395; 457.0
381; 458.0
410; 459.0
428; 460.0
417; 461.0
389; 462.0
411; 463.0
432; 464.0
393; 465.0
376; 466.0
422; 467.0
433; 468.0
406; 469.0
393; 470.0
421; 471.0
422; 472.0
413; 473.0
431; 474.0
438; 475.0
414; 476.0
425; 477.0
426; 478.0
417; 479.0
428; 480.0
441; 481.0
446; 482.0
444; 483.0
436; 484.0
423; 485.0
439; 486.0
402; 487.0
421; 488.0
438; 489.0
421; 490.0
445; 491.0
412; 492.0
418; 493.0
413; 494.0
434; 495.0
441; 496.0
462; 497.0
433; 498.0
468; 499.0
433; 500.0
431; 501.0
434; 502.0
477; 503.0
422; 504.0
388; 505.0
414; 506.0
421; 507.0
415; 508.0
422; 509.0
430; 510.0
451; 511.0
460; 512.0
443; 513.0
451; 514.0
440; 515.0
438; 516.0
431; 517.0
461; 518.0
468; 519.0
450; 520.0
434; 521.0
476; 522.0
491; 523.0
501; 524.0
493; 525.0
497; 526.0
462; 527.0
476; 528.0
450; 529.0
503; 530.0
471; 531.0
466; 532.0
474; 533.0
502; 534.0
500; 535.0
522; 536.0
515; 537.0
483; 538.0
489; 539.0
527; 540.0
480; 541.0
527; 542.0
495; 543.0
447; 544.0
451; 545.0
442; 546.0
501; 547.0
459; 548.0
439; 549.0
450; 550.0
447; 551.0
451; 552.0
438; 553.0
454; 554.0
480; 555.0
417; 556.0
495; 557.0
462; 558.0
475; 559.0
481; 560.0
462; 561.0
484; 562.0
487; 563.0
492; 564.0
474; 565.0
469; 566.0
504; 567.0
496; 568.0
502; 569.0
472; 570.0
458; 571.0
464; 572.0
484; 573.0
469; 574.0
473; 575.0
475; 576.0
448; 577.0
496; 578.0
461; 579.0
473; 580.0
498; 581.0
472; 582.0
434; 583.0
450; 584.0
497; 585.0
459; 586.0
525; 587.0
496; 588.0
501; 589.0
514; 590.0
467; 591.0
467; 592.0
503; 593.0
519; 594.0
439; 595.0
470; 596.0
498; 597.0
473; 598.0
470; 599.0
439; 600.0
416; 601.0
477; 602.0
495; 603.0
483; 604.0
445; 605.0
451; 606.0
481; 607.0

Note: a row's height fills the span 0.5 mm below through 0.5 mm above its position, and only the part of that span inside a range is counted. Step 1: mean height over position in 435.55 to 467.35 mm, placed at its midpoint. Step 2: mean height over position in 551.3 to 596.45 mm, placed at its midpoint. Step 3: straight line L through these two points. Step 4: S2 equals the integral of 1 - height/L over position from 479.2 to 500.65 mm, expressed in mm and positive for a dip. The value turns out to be -0.6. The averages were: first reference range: 395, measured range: 433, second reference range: 476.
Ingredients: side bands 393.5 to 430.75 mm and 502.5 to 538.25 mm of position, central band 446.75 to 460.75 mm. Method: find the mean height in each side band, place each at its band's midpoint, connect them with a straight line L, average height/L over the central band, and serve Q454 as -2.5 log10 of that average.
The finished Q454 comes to 0.08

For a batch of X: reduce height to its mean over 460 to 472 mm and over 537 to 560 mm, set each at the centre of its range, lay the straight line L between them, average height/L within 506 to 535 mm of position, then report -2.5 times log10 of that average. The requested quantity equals -0.024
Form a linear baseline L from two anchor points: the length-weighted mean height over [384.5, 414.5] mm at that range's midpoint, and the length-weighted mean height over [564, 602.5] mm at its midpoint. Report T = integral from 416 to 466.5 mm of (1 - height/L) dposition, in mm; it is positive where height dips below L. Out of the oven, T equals 3.5 mm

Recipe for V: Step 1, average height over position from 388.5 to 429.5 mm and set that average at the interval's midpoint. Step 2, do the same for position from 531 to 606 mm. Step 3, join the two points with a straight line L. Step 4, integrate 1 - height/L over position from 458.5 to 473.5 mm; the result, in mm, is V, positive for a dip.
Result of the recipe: 0.7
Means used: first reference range 406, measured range 411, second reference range 476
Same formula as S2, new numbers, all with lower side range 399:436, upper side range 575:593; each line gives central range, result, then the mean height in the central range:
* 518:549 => -1.85 mm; 481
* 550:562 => 0.11 mm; 461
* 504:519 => 0.29 mm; 434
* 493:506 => 0.05 mm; 435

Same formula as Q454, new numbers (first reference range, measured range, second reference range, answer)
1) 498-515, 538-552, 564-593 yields -0.03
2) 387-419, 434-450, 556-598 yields 0.09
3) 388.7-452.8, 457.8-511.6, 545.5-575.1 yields 0.02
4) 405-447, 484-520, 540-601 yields 0.00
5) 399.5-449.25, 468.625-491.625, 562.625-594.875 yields 0.00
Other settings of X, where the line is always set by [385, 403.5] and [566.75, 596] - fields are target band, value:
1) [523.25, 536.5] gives -0.047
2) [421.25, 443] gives 0.109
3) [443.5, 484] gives 0.099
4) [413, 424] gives 0.098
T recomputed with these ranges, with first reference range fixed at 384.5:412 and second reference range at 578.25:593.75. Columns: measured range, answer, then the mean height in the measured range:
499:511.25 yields 0.7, 429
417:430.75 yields 0.7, 404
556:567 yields -0.1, 476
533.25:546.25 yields -0.7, 491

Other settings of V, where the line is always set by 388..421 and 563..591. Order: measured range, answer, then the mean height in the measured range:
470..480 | 0.3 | 422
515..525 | -0.1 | 462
